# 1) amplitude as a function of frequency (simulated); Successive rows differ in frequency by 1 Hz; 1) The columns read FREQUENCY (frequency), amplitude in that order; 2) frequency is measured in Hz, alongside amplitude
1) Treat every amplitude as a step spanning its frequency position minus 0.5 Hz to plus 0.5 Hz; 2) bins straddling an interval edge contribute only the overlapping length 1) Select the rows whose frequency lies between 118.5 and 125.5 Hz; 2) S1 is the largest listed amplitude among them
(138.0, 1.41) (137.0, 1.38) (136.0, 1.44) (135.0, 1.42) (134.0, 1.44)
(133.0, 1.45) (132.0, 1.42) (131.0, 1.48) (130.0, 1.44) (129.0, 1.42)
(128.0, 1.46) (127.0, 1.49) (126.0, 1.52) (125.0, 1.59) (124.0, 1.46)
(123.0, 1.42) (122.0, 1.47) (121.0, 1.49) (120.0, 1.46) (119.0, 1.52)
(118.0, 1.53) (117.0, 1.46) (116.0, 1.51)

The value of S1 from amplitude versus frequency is 1.59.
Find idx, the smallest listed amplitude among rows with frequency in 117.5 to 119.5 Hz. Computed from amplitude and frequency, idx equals 1.52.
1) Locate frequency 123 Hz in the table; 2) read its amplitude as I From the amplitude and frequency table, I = 1.42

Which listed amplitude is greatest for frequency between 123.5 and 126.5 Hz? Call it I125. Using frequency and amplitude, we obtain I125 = 1.59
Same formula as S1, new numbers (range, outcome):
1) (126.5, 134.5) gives 1.49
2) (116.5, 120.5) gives 1.53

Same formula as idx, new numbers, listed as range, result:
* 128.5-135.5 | 1.42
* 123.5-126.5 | 1.46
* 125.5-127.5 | 1.49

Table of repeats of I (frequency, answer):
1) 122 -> 1.47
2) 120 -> 1.46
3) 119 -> 1.52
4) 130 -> 1.44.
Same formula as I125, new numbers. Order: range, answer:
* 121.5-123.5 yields 1.47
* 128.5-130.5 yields 1.44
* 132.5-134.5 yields 1.45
